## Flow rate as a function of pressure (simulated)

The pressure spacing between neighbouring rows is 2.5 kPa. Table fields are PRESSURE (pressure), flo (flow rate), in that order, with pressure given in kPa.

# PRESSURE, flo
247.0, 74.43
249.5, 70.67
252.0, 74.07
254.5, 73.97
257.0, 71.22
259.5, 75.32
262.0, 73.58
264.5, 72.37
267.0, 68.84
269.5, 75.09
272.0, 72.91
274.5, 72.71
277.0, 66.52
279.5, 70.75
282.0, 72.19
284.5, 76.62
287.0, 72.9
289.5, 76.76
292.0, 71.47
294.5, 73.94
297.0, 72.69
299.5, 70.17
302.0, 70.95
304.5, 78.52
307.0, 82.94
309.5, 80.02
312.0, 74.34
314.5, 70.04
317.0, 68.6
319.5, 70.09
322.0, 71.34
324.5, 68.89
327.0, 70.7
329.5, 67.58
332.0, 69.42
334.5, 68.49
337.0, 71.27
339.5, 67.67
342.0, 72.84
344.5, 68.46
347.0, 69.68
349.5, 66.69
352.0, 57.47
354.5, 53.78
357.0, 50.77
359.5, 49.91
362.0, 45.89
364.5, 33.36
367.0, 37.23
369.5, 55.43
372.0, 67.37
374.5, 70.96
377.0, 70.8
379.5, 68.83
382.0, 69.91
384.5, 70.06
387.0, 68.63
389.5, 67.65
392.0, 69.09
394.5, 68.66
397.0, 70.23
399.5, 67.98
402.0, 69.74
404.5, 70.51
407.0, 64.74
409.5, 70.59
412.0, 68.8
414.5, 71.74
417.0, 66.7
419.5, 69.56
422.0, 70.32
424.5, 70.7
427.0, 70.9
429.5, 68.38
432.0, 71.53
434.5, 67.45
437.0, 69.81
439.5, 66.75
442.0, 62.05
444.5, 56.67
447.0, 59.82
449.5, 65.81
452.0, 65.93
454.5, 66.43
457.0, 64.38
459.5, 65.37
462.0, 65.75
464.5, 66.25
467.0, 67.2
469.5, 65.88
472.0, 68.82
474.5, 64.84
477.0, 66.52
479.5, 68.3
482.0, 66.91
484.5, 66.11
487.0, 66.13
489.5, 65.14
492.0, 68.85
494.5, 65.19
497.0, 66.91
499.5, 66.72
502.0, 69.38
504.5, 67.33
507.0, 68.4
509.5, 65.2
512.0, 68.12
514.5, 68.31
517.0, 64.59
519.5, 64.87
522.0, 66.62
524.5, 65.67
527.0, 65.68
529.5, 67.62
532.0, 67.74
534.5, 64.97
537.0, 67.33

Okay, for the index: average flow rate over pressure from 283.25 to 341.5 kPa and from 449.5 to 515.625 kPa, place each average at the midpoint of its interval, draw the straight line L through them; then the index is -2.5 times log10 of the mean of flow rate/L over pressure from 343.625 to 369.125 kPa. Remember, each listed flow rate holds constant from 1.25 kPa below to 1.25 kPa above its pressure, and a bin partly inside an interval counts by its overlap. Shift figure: 0.31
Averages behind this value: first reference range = 72.4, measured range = 53.2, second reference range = 66.7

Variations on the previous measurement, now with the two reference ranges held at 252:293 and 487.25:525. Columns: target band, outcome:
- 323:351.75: 0.03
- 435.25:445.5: 0.07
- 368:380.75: 0.06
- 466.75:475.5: 0.02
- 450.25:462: 0.04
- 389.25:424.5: 0.00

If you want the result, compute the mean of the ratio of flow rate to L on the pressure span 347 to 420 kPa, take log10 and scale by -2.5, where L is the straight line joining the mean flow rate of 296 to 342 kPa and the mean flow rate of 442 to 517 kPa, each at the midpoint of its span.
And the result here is 0.10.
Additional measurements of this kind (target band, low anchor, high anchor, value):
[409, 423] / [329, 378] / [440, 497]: -0.104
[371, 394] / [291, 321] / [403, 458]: 0.007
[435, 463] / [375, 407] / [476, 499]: 0.052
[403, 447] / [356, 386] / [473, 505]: -0.101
